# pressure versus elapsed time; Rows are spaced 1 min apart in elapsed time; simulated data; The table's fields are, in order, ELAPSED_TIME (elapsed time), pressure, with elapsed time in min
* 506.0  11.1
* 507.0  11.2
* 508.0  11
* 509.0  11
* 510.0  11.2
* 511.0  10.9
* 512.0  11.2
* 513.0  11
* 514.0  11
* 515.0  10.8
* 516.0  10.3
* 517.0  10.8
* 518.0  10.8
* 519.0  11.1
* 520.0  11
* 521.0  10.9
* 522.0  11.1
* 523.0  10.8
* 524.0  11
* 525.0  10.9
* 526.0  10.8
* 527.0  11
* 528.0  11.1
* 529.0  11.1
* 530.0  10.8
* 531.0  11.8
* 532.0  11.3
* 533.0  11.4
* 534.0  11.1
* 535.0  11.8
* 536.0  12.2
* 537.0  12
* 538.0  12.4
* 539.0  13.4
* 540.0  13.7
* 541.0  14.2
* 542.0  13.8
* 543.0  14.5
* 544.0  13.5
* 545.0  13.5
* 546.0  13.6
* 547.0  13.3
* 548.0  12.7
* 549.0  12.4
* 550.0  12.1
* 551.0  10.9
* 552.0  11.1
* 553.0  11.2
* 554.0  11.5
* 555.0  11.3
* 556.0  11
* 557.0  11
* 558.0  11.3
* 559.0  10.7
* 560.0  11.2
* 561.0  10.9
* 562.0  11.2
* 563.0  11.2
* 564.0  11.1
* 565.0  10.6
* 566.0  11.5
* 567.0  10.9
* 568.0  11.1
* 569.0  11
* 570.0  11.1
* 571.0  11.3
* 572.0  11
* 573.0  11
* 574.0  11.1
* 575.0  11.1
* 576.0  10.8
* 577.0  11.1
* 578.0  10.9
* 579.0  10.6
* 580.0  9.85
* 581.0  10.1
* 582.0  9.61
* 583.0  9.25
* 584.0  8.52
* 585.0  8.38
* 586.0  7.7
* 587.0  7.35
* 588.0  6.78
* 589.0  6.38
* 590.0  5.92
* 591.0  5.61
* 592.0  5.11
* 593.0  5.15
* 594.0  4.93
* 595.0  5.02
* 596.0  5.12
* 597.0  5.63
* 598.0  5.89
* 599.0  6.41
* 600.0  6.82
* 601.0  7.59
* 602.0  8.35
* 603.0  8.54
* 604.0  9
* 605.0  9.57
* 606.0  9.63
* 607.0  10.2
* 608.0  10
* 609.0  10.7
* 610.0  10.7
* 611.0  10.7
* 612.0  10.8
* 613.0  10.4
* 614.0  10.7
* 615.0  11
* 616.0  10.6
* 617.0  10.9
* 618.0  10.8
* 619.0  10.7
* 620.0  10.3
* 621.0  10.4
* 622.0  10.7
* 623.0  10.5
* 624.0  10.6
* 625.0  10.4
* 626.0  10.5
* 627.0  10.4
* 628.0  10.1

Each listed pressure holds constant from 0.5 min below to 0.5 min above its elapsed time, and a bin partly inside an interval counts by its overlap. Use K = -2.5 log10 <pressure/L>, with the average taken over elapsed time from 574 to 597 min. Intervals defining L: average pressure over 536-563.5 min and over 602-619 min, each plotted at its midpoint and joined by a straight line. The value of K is 0.36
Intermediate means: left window 12.2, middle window 7.98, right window 10.2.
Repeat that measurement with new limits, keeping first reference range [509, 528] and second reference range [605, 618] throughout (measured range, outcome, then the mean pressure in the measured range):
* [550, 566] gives -0.04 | 11.1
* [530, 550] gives -0.17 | 12.7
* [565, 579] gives -0.04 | 11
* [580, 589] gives 0.25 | 8.42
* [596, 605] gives 0.40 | 7.29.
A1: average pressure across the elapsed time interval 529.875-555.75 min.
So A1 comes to 12.4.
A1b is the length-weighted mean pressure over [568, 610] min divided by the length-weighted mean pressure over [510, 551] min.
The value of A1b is 0.73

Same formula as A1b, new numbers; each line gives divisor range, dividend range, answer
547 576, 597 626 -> 0.86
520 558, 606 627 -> 0.88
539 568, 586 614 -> 0.65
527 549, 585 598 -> 0.48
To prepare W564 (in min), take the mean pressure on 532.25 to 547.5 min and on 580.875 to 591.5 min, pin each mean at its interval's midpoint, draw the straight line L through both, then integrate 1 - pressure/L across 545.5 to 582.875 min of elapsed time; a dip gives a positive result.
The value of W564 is -4.0 min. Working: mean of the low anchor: 12.9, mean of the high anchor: 7.7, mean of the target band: 11.2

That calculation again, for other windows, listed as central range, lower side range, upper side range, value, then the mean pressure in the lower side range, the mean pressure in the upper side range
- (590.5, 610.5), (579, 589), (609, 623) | 4.6 min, 8.6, 10.7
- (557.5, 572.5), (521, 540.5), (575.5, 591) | -2.1 min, 11.5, 8.78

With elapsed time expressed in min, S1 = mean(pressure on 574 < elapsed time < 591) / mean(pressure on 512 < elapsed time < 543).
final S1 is 0.8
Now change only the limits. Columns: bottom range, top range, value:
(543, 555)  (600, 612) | 0.77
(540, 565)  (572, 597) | 0.68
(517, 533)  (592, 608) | 0.65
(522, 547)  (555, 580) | 0.91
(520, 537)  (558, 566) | 0.98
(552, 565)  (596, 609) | 0.73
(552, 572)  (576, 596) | 0.70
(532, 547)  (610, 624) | 0.83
